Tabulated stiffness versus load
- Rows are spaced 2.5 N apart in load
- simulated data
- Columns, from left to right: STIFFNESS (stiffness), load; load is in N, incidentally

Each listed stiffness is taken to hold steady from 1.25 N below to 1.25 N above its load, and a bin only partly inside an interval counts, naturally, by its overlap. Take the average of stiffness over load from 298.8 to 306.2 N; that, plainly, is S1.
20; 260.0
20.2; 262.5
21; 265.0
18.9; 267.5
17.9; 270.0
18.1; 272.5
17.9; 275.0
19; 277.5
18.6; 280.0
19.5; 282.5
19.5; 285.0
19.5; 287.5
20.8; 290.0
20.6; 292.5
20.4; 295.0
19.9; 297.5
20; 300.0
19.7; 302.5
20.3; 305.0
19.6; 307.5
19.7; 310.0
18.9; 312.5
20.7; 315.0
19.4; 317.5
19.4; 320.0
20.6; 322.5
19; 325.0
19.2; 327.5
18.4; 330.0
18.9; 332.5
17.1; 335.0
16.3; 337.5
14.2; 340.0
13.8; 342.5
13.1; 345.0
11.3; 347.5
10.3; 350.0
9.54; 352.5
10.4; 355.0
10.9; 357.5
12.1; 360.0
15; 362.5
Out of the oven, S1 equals 20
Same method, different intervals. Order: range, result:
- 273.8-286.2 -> 18.9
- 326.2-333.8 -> 18.8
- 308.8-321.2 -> 19.6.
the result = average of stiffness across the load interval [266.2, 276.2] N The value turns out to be 18.2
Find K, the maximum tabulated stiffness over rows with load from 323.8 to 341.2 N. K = 19.2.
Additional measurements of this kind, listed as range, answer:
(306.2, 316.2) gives 20.7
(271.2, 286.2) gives 19.5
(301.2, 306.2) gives 20.3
